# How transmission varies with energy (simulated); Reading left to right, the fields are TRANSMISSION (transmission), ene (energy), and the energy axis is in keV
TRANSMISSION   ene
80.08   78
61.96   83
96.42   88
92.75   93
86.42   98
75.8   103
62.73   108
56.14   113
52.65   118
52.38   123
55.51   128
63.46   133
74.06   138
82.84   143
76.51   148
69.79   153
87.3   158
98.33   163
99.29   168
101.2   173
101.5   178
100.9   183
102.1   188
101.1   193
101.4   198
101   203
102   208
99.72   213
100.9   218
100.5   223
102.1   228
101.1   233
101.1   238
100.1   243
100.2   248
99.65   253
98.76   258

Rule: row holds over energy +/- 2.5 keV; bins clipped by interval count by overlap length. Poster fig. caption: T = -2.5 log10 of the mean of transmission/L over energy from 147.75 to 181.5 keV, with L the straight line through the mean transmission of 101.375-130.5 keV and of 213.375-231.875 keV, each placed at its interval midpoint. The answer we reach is -0.17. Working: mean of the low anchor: 58.7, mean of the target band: 91.8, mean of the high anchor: 101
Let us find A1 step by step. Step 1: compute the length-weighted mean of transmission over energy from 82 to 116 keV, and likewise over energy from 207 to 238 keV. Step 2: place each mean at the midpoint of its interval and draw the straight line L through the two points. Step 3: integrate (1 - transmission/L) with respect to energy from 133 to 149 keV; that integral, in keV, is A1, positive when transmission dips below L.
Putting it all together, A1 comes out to 1.7 keV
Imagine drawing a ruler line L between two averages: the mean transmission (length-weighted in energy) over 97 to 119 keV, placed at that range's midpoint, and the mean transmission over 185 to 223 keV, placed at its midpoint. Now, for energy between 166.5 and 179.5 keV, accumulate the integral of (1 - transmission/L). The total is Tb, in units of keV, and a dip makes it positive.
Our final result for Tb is -1.6 keV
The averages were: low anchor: 66.4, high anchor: 101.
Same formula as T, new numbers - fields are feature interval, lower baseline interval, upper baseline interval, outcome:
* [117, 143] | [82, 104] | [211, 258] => 0.39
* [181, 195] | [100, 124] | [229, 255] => -0.20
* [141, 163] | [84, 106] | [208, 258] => 0.13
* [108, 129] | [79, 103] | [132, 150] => 0.39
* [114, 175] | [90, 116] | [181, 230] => 0.15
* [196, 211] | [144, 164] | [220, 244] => -0.08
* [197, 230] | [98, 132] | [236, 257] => -0.12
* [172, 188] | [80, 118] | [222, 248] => -0.13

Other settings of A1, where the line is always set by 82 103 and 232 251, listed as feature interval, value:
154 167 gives 0.2 keV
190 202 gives -0.7 keV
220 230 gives -0.2 keV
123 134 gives 3.9 keV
